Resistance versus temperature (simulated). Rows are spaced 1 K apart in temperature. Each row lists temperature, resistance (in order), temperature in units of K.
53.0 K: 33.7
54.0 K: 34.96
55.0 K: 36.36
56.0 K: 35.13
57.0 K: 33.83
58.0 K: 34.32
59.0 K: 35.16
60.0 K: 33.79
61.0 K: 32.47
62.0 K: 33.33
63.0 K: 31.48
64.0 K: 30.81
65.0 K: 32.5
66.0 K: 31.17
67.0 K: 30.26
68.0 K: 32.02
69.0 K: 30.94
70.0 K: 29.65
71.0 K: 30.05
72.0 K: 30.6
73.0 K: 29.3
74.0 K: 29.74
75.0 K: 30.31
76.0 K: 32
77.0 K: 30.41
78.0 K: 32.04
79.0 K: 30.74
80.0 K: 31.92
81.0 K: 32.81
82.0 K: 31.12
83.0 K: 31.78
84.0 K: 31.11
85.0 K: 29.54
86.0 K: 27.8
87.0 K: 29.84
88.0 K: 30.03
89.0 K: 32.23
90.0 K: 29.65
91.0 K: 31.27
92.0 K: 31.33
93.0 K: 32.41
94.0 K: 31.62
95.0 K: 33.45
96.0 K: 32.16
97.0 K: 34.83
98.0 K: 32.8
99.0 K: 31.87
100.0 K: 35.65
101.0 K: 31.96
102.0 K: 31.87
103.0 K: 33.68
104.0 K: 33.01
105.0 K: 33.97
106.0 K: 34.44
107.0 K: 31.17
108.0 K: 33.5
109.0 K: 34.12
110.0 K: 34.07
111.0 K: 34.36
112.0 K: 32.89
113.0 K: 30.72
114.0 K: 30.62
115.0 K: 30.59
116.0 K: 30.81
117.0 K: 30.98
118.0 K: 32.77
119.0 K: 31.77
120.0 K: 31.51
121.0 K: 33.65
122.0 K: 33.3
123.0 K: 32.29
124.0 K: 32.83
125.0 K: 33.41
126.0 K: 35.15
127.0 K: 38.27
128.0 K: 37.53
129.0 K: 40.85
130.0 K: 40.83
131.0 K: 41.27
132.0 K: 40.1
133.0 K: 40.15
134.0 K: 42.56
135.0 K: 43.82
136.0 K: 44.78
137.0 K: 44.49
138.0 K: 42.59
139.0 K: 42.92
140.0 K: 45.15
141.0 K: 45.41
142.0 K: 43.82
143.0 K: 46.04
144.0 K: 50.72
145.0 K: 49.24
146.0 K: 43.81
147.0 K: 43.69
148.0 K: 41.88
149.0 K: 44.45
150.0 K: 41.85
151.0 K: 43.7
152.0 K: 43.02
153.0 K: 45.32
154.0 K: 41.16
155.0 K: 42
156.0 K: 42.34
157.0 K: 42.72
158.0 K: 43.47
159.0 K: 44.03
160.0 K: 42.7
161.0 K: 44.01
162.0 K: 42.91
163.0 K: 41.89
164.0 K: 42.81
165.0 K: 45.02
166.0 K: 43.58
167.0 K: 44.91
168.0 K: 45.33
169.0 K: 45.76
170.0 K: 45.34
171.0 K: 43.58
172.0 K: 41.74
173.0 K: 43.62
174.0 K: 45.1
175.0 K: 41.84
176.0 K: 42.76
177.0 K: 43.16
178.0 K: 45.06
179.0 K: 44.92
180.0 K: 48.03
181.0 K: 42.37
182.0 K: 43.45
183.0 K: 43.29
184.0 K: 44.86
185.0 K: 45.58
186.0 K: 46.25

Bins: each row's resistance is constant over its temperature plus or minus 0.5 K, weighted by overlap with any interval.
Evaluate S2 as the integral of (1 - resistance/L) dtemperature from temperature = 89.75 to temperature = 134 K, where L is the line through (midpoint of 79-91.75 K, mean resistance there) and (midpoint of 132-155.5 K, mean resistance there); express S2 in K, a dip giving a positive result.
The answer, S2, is 3.4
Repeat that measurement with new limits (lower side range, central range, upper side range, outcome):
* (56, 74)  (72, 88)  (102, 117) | 0.7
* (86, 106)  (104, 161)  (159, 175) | -1.0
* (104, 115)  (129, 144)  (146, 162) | -1.6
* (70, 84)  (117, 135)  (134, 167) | 1.5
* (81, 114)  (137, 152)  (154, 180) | -1.8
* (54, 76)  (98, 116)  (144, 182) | 2.1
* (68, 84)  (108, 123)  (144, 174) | 1.9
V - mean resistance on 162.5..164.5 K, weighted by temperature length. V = 42.4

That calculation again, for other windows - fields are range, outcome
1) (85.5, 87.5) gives 28.8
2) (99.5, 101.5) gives 33.8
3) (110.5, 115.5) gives 31.8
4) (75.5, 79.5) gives 31.3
